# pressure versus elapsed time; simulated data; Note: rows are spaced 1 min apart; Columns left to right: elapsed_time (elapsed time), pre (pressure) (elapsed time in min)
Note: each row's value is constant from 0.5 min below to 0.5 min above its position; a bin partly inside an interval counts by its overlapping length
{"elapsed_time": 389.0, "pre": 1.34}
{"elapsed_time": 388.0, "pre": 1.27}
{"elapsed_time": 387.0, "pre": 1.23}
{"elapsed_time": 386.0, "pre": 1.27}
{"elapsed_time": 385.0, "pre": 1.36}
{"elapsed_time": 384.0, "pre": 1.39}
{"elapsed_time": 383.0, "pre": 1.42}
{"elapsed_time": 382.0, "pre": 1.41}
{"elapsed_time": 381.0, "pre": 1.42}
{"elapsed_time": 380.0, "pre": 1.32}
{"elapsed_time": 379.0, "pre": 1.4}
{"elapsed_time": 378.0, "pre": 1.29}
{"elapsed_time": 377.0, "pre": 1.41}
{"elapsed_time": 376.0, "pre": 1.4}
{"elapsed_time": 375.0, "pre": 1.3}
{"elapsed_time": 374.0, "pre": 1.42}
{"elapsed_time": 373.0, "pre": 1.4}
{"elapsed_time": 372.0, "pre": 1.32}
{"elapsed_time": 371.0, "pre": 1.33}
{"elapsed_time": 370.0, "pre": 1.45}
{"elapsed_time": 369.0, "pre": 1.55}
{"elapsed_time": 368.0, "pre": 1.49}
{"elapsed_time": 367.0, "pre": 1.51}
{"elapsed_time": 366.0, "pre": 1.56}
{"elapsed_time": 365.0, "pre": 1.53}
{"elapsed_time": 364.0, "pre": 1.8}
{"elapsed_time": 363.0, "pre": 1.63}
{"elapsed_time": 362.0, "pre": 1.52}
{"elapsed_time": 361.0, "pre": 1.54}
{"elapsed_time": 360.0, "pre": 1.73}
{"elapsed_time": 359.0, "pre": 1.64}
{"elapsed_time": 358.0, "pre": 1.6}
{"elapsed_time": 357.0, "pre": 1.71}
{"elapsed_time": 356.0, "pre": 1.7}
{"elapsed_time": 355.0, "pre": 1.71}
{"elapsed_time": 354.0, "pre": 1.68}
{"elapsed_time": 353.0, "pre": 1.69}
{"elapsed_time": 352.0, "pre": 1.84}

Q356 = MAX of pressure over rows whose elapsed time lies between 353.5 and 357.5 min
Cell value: 1.71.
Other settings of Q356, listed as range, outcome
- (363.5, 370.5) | 1.8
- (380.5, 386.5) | 1.42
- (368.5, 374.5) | 1.55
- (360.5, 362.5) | 1.54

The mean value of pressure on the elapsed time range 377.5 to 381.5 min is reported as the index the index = 1.36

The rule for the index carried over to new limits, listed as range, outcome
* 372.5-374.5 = 1.41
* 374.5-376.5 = 1.35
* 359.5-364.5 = 1.64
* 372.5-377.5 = 1.39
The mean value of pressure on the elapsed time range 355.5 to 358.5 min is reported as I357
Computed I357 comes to 1.67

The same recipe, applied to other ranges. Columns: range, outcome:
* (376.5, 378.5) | 1.35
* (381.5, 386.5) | 1.37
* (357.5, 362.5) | 1.61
